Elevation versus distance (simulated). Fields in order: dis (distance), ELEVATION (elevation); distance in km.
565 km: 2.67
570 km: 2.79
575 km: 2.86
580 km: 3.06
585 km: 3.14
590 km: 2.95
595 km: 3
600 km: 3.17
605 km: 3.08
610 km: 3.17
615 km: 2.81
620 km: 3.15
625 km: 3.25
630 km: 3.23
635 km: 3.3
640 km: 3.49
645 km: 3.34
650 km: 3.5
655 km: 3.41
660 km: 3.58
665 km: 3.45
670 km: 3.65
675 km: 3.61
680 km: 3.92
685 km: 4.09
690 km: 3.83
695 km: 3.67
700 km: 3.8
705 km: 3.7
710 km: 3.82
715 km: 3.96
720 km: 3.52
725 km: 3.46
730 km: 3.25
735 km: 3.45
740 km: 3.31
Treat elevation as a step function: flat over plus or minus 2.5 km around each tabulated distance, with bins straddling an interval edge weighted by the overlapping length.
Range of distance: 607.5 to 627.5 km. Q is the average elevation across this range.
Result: 3.09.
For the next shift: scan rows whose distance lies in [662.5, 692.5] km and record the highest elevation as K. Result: 4.09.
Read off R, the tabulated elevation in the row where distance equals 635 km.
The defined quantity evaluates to 3.3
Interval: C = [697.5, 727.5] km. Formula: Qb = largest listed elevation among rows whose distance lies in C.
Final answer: 3.96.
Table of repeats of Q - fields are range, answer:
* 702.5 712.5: 3.76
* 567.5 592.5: 2.96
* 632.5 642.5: 3.4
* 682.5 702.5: 3.85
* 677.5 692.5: 3.95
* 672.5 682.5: 3.77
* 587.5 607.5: 3.05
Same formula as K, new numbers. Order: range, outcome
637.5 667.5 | 3.58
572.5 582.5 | 3.06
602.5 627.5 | 3.25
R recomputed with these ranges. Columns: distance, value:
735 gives 3.45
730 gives 3.25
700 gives 3.8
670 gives 3.65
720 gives 3.52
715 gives 3.96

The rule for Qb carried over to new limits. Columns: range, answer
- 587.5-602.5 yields 3.17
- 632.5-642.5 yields 3.49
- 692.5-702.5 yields 3.8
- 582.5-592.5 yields 3.14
